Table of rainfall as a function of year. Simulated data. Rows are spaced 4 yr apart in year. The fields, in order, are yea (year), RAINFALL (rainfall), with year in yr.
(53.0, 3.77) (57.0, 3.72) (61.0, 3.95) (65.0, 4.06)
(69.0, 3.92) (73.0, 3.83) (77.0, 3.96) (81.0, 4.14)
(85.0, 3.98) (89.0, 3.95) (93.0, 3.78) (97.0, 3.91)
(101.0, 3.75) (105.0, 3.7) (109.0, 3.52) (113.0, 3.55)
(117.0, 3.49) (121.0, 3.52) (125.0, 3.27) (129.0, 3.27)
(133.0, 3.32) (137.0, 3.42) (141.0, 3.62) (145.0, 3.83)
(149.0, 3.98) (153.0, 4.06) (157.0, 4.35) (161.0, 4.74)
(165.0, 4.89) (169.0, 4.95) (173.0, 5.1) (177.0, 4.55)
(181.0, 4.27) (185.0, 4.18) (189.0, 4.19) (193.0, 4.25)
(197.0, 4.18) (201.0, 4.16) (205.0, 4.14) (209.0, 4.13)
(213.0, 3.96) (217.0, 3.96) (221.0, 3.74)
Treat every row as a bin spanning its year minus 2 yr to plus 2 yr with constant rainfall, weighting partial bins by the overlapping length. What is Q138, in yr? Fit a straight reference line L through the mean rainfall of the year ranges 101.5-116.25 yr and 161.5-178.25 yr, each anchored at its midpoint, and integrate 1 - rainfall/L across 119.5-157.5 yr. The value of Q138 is 5.27 yr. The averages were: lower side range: 3.6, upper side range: 4.88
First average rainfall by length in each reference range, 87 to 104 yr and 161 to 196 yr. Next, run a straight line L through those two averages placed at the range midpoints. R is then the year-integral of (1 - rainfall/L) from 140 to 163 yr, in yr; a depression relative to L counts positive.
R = 1.1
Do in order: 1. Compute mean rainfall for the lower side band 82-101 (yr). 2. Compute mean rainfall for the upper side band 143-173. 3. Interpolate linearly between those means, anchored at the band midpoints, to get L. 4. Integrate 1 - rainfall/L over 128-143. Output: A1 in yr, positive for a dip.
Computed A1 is 3.0 yr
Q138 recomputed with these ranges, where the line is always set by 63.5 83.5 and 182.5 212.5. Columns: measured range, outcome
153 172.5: -2.7 yr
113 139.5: 4.3 yr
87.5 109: 1.2 yr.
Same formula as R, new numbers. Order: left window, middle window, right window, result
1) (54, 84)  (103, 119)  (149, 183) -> 2.5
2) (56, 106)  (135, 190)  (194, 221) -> -3.9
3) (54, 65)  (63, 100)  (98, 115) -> -1.7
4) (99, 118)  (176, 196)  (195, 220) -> -1.5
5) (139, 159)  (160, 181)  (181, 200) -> -3.6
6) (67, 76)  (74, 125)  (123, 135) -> -2.2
